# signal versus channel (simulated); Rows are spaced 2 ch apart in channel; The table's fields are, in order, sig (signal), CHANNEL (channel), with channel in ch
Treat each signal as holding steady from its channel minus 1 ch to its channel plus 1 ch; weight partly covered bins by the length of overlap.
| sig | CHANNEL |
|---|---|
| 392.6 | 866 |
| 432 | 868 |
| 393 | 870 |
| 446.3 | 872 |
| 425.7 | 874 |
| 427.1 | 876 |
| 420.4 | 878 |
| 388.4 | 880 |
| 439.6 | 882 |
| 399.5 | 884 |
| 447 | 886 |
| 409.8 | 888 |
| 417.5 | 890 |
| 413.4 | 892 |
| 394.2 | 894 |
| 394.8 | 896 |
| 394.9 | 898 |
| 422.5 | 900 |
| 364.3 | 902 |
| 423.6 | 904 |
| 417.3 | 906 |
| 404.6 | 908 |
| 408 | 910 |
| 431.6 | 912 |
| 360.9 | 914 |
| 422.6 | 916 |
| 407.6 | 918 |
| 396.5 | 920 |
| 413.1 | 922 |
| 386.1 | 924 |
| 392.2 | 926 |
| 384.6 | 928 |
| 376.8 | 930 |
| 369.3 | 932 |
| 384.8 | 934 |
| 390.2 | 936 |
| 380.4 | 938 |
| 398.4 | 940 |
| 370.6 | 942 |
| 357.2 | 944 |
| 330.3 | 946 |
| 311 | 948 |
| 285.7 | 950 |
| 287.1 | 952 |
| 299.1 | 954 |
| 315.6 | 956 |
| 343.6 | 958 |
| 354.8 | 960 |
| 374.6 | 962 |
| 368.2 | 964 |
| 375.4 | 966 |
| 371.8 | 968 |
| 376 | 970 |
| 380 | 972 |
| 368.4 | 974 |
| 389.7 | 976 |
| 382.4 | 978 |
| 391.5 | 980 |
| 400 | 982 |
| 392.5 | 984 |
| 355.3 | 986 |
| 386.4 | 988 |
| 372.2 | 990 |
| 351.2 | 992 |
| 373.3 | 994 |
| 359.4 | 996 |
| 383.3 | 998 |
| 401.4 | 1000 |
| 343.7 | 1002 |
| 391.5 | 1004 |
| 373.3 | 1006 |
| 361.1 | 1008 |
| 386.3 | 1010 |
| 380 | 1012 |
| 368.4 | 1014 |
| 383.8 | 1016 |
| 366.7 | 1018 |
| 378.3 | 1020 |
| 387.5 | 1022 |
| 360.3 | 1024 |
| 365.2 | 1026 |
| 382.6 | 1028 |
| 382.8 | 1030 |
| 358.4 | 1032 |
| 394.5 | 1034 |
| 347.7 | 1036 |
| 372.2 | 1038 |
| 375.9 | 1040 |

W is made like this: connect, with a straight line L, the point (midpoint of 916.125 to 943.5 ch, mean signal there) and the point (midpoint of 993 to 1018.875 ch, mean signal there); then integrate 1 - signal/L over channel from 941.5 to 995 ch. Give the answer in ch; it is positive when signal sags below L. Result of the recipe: 3.3 ch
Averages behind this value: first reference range 389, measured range 358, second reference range 375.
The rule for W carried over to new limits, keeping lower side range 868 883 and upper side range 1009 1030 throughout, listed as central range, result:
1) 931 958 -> 3.7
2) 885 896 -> 0.0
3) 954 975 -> 1.8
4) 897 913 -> 0.1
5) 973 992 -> 0.4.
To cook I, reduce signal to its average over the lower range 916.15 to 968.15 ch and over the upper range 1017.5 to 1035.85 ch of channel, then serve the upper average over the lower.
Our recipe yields 1.03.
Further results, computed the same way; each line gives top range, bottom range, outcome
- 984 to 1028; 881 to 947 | 0.94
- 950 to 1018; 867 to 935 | 0.90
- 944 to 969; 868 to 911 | 0.81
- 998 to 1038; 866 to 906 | 0.91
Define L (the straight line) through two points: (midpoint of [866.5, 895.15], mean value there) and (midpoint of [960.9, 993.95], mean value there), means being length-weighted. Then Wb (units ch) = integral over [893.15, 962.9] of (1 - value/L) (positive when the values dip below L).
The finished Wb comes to 3.95 ch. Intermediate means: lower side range 418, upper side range 377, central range 376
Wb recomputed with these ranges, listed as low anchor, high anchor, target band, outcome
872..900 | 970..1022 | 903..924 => -0.11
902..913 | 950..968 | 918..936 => -0.22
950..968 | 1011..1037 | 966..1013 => -2.93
